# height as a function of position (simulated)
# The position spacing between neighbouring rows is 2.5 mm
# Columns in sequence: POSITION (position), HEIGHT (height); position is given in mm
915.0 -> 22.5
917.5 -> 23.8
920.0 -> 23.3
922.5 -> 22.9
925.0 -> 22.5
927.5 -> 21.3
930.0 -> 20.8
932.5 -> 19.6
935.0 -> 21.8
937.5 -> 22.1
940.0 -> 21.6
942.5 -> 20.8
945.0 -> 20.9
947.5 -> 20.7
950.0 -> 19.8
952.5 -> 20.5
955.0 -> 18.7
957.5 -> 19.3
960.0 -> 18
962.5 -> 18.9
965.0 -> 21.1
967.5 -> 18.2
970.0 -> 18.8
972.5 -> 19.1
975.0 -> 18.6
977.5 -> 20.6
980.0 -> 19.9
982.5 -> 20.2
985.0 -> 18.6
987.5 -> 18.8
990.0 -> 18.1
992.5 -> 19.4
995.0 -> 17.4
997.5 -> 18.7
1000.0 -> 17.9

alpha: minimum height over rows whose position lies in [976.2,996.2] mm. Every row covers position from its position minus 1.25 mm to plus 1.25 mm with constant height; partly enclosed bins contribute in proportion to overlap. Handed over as 17.4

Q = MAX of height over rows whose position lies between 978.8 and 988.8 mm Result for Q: 20.2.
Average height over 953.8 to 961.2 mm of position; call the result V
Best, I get 18.7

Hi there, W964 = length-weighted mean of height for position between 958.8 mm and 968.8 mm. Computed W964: 19.1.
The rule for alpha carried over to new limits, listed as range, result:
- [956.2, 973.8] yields 18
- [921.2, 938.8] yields 19.6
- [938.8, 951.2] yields 19.8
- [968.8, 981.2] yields 18.6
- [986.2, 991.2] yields 18.1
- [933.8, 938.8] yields 21.8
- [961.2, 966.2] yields 18.9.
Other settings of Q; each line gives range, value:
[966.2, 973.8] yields 19.1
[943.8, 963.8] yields 20.9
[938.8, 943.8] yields 21.6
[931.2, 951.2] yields 22.1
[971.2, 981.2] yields 20.6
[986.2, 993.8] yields 19.4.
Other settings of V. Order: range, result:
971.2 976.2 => 18.9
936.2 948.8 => 21.2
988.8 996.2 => 18.3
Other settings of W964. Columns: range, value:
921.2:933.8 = 21.4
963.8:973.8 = 19.3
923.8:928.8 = 21.9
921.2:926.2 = 22.7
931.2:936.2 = 20.7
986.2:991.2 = 18.5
